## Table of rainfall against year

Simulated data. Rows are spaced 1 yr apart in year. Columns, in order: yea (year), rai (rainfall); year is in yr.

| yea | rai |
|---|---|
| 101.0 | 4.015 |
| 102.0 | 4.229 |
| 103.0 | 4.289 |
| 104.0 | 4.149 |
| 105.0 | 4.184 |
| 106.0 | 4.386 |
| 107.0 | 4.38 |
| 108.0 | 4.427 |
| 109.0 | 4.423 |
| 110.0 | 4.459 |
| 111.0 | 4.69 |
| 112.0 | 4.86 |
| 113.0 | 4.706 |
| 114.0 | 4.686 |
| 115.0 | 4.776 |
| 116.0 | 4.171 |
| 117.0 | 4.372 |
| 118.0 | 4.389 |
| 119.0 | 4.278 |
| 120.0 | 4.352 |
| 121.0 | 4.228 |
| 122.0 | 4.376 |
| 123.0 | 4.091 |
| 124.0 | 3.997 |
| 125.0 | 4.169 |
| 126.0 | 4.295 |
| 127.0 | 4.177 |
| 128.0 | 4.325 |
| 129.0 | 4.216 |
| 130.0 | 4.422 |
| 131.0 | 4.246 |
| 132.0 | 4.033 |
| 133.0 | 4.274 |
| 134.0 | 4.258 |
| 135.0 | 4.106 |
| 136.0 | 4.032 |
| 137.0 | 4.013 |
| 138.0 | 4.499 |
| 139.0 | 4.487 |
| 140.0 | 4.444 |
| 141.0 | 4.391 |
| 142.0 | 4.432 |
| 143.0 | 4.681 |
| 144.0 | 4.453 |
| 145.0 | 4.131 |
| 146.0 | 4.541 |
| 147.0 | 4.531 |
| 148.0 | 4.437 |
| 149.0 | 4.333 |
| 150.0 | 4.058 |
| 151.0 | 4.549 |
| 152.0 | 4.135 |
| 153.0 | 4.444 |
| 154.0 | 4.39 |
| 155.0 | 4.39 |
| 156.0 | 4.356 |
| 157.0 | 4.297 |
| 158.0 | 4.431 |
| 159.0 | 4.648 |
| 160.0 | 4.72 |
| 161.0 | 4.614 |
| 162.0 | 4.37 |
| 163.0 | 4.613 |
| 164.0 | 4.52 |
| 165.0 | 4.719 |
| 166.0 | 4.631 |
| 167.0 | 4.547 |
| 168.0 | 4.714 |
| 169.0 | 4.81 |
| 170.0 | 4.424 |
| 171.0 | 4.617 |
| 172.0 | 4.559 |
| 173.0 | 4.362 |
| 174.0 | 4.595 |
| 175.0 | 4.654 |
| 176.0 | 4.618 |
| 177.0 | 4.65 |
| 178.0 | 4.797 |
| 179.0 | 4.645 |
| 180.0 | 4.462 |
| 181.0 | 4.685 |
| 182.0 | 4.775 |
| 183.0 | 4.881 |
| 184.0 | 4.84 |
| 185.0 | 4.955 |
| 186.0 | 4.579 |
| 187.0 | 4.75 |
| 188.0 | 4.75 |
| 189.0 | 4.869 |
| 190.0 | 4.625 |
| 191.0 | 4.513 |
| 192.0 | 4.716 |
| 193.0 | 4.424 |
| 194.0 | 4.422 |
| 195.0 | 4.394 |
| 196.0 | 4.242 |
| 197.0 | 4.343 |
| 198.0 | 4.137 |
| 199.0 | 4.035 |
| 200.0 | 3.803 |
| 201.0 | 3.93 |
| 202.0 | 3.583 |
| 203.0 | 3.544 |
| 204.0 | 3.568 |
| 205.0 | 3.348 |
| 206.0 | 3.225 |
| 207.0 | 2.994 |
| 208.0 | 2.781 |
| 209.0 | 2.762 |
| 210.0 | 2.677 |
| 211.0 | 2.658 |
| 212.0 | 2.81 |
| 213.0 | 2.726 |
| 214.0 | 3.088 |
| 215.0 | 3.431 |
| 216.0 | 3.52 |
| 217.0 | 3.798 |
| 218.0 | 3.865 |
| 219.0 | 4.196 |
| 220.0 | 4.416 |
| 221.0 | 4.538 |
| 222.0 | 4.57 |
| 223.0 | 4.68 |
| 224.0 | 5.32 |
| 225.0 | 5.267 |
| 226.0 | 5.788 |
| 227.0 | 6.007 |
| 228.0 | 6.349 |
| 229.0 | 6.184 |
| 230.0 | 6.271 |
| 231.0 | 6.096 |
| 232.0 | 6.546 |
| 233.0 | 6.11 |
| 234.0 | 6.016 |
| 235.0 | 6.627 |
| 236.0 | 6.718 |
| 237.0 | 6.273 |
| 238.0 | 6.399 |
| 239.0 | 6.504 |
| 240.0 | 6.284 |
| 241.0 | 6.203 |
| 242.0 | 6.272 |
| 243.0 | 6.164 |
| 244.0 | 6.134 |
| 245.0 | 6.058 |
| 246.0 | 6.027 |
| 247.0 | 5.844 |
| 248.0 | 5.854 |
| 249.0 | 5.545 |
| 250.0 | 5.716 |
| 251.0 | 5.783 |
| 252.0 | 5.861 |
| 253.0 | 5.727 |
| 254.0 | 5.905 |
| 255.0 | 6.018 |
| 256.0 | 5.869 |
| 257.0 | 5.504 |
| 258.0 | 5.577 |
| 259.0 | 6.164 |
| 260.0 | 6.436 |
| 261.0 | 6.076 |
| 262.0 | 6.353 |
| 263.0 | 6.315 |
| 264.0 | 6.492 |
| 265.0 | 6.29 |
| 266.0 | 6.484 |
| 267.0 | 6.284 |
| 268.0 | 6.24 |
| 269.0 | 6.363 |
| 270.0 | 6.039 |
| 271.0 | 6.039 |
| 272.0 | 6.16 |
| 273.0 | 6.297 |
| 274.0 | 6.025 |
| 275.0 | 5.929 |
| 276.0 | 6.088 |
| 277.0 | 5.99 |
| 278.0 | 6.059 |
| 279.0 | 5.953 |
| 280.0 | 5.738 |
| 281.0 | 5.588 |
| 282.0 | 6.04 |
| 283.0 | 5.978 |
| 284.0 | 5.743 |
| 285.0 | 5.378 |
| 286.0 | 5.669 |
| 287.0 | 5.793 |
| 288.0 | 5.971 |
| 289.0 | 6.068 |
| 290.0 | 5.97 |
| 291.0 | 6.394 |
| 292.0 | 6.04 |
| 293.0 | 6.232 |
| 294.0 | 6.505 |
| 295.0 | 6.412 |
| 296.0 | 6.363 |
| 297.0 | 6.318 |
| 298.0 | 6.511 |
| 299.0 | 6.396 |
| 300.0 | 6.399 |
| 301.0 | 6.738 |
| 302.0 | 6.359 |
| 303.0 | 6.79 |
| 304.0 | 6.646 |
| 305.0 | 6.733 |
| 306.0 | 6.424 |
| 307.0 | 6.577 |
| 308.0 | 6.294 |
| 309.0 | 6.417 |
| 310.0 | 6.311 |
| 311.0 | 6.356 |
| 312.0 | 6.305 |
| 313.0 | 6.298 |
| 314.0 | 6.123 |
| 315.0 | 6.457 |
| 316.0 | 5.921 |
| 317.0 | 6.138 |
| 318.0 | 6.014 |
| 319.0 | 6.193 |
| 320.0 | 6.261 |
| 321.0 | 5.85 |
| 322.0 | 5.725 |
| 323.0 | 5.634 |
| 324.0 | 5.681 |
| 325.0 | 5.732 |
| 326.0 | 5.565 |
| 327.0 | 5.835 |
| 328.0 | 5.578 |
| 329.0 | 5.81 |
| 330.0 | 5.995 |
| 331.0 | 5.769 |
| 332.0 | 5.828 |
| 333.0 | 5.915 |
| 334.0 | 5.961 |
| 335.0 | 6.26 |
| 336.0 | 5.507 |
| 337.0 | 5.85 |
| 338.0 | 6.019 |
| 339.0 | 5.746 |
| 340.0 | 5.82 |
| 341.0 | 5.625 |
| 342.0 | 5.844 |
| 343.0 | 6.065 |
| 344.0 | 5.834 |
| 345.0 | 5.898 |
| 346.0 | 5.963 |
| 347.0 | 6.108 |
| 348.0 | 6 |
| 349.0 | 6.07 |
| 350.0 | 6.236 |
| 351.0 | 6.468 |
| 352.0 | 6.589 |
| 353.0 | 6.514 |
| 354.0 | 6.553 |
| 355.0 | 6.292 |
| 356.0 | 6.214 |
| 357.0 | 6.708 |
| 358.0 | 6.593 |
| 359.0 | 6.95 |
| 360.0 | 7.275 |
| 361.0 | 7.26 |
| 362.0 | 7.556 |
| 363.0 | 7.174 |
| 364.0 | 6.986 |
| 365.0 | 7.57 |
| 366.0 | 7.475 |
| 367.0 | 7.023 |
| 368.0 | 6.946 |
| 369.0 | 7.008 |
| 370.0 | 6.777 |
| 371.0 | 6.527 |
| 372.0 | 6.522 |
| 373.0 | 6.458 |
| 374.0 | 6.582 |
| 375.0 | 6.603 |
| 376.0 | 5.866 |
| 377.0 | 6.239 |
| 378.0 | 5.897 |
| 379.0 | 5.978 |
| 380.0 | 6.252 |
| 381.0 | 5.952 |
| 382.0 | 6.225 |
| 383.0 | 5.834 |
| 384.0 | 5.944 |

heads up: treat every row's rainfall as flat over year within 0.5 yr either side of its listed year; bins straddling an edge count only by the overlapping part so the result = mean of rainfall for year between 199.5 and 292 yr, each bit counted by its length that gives 5.39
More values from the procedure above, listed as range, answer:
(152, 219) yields 4.19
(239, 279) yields 6.07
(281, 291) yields 5.86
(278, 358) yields 6.1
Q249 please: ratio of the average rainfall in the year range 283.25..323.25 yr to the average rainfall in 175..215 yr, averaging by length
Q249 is 1.54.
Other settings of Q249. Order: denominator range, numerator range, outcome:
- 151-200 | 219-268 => 1.31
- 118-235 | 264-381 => 1.41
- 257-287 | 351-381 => 1.11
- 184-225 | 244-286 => 1.51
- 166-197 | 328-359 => 1.31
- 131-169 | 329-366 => 1.43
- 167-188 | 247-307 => 1.31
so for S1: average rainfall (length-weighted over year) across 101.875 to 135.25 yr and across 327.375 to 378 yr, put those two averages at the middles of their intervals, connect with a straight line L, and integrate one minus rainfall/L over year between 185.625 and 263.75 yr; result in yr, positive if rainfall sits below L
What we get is 4.2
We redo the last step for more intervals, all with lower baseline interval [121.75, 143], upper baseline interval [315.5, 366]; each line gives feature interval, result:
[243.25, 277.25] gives -3.74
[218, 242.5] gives -2.86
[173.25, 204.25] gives 2.11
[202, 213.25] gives 4.35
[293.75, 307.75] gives -1.65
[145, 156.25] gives 0.15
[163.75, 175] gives 0.02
